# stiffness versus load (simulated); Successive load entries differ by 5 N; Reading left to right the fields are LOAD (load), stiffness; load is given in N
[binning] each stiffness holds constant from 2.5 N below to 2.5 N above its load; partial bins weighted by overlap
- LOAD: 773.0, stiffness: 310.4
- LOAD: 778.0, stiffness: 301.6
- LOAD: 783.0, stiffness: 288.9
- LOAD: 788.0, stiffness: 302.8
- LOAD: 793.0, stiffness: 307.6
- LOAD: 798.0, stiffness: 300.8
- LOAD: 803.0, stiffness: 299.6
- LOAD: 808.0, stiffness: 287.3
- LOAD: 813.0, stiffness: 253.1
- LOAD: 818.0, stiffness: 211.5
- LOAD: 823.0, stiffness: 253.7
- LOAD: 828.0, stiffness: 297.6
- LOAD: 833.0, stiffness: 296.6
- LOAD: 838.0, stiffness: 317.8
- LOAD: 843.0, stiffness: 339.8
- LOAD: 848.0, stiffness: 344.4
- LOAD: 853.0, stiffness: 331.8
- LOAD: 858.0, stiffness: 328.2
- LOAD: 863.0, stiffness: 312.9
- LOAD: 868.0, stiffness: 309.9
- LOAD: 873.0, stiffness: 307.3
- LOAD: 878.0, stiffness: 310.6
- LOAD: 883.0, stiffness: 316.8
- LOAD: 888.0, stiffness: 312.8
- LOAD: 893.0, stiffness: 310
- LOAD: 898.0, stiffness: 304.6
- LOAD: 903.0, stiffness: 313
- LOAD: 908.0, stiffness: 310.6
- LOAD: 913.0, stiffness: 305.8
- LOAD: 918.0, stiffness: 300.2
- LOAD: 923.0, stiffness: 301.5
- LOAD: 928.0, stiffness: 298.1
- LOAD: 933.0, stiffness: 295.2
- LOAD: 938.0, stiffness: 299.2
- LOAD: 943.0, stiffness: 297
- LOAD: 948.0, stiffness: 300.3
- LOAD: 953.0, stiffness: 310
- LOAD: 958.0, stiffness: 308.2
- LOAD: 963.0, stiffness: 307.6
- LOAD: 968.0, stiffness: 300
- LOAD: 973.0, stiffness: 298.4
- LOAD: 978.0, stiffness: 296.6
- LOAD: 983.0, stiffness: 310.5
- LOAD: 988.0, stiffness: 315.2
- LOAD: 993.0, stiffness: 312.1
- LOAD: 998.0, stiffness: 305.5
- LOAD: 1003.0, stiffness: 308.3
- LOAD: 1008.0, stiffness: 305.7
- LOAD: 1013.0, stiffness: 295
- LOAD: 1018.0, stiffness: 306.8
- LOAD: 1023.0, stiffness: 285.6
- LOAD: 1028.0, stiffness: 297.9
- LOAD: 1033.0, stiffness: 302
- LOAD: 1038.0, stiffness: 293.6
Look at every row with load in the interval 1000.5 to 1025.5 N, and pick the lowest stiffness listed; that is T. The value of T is 285.6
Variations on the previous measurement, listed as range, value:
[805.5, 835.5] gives 211.5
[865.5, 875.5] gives 307.3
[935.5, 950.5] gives 297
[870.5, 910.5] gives 304.6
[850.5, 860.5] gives 328.2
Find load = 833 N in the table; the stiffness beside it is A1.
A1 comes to 296.6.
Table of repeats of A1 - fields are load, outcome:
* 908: 310.6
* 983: 310.5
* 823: 253.7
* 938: 299.2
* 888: 312.8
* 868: 309.9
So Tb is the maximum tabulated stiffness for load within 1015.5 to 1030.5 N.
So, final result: 306.8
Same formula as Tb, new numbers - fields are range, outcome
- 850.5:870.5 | 331.8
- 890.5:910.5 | 313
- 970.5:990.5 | 315.2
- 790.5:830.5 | 307.6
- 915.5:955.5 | 310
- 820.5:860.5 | 344.4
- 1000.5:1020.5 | 308.3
